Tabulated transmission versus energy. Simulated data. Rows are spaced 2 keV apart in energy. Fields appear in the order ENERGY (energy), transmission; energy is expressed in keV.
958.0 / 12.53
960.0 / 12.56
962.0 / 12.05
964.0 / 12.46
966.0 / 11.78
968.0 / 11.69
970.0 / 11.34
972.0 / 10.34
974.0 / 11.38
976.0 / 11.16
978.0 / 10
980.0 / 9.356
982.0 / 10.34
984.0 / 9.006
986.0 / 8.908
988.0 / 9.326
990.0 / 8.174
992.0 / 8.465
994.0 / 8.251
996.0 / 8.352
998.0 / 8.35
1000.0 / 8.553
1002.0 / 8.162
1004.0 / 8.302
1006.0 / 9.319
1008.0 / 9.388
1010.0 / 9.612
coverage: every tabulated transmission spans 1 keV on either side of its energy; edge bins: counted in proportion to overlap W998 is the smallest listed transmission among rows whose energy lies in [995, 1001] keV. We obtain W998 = 8.35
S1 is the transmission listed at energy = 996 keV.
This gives 8.352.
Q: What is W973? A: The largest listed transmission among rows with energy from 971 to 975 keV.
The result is 11.38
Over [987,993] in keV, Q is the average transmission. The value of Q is 8.65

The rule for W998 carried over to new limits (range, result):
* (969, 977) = 10.34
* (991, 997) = 8.251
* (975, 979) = 10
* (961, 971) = 11.34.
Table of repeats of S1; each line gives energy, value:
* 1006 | 9.319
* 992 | 8.465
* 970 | 11.34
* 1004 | 8.302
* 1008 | 9.388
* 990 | 8.174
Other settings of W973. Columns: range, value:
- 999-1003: 8.553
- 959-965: 12.56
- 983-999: 9.326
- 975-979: 11.16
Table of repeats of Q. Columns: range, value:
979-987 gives 9.4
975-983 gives 10.2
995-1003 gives 8.35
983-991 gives 8.85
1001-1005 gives 8.23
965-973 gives 11.3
